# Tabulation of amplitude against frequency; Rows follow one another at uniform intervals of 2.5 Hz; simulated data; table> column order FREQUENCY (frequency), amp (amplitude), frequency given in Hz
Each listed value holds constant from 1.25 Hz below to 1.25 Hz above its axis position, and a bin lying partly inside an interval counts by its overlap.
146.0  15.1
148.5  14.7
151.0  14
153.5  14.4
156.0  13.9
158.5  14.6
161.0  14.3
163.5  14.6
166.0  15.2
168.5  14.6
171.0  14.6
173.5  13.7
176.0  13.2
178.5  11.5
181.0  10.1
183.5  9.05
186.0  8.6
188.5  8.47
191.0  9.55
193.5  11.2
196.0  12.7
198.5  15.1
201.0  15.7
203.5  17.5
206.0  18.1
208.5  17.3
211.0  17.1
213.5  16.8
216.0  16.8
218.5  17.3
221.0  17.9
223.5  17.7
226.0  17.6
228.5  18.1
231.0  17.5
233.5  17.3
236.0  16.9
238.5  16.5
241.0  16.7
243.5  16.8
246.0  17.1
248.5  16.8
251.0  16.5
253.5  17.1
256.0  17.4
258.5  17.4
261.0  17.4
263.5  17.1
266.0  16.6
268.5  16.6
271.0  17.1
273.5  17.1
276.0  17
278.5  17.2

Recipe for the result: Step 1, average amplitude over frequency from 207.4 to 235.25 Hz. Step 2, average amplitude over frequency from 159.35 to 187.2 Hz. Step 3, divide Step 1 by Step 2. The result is 1.4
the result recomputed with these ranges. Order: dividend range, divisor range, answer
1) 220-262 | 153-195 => 1.39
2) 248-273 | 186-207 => 1.29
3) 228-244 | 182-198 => 1.68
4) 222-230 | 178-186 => 1.81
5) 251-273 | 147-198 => 1.34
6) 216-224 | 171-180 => 1.35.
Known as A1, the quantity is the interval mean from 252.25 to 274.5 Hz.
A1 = 17.1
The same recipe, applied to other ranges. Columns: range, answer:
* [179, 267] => 15.6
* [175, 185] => 10.8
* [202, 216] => 17.3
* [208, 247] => 17.2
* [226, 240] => 17.3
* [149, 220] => 13.9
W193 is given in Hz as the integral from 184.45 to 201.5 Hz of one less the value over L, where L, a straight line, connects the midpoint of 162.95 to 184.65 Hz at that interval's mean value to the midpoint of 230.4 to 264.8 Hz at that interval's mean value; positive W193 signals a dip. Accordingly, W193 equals 3.22 Hz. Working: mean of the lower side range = 12.9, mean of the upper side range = 17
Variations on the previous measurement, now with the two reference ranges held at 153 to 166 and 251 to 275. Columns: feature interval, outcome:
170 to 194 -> 6.5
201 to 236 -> -3.2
